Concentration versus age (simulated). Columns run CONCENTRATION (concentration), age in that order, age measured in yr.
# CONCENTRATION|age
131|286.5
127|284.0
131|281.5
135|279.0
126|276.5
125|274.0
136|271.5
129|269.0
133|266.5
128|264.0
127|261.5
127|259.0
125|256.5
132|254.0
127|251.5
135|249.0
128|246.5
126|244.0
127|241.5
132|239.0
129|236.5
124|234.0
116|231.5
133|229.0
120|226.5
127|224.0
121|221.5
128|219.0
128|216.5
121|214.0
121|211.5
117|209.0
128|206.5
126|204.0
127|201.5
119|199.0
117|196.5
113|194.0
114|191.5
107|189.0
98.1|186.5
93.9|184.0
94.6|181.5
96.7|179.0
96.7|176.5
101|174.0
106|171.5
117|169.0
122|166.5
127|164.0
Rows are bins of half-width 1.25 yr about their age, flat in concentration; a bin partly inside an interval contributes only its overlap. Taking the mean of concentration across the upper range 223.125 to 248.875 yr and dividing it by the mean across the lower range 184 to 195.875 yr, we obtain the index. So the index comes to 1.2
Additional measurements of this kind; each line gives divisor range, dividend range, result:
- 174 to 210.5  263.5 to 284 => 1.18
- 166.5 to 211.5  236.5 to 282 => 1.17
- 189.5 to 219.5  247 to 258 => 1.07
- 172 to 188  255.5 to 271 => 1.32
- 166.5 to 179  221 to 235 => 1.17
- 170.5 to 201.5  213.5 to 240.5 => 1.19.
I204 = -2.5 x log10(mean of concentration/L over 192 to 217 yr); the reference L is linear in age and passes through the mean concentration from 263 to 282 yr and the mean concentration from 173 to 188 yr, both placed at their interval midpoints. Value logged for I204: -0.15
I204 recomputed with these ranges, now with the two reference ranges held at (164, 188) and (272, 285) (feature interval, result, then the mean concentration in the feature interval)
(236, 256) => -0.07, 129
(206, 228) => -0.08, 123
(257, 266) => -0.02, 128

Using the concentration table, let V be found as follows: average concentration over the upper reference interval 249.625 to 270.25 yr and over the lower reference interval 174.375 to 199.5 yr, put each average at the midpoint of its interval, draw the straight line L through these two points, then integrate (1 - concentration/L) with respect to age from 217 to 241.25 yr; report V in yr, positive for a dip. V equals -1.5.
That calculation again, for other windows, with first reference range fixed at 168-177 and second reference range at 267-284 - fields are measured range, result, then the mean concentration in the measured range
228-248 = -0.94 yr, 127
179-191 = 1.04 yr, 99.2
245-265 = -0.53 yr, 129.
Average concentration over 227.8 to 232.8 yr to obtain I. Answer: 124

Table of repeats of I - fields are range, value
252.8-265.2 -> 128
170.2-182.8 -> 99.1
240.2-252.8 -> 129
